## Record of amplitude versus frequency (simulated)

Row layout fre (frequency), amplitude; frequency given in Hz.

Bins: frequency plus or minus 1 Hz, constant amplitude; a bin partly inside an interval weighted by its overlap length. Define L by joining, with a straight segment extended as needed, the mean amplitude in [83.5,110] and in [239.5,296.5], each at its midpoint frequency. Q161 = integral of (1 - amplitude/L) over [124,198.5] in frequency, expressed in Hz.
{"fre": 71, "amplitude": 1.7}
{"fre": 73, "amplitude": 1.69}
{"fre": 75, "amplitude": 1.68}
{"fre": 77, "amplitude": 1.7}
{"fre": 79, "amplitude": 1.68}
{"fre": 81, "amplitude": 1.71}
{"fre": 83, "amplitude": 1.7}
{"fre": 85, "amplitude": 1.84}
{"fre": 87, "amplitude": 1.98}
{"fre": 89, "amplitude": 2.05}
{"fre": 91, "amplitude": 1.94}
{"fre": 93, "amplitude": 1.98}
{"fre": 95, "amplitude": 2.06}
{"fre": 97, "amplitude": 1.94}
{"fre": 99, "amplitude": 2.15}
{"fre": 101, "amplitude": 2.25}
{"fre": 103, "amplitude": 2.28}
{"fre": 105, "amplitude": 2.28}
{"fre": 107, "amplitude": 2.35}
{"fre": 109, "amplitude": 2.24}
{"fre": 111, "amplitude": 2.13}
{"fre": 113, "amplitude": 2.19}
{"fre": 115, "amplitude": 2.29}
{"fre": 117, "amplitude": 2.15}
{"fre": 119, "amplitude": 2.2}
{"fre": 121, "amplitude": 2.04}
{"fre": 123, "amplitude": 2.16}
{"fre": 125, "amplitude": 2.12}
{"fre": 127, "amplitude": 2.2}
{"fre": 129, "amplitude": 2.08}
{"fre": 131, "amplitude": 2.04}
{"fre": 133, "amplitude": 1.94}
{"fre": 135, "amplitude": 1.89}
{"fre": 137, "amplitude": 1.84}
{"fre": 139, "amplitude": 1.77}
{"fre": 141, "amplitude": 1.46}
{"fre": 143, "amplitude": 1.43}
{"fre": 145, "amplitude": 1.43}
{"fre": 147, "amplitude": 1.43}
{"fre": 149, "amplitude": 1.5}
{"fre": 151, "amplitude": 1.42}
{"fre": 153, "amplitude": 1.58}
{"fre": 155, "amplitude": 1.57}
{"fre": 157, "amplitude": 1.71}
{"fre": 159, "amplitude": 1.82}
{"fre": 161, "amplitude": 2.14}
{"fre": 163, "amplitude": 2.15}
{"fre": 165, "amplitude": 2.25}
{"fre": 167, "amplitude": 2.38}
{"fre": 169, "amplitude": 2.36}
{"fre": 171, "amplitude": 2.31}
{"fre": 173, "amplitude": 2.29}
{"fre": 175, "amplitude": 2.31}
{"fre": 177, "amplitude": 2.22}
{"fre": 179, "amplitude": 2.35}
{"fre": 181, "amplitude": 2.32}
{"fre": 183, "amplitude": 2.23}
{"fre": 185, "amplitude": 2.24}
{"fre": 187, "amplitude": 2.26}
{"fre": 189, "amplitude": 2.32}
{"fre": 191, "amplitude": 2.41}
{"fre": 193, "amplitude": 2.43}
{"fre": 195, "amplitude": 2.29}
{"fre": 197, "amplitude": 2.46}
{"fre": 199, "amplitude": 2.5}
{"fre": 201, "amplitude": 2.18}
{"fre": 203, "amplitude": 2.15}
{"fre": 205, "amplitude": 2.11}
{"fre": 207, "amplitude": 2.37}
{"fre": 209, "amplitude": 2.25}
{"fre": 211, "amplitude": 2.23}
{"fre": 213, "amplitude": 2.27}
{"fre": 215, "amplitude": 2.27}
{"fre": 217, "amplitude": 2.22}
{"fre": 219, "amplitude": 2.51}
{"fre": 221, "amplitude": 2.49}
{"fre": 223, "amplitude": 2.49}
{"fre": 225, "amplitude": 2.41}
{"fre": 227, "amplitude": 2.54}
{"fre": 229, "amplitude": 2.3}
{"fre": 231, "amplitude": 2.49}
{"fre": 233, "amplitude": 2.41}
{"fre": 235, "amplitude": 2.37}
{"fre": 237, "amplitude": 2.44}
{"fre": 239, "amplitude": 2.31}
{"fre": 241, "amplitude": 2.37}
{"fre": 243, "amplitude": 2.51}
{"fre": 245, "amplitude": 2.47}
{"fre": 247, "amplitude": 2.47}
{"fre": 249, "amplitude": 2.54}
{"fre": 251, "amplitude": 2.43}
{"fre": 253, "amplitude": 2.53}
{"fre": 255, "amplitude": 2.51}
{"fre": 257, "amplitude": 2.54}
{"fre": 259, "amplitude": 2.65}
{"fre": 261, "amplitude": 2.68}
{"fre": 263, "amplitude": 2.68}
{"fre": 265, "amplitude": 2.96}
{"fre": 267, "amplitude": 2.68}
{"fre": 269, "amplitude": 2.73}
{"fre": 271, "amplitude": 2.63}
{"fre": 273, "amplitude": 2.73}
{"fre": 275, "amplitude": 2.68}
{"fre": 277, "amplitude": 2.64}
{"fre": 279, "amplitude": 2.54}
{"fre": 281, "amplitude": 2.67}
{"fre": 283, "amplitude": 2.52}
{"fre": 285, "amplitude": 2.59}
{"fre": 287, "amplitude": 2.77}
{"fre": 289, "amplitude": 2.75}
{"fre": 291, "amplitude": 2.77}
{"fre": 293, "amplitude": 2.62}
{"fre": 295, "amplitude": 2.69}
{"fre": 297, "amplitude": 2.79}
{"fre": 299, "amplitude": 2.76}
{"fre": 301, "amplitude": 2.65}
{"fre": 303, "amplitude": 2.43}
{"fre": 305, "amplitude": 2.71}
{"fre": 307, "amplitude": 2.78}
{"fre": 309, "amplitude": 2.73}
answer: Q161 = 8.7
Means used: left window 2.1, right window 2.62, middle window 2.03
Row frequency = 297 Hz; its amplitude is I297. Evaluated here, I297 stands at 2.79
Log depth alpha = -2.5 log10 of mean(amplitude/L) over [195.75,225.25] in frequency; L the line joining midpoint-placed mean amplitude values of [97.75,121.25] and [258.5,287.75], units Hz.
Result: 0.079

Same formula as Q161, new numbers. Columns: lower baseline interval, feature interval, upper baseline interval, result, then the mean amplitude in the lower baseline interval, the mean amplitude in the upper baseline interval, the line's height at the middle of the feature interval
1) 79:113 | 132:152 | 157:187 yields 5.03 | 2.05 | 2.22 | 2.15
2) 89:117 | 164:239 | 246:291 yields 3.23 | 2.16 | 2.64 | 2.44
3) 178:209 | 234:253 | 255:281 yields 0.84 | 2.31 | 2.67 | 2.55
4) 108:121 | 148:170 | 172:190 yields 3.46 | 2.19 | 2.28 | 2.25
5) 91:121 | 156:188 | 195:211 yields 0.55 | 2.17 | 2.29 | 2.25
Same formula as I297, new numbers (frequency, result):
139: 1.77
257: 2.54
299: 2.76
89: 2.05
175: 2.31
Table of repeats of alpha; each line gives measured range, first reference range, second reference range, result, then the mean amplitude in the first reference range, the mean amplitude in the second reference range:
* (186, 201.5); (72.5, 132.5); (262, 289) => 0.01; 2.04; 2.68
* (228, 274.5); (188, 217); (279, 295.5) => -0.01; 2.3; 2.66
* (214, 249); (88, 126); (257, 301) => 0.05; 2.15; 2.69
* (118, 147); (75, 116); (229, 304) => 0.14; 2.03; 2.59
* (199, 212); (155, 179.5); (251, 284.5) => 0.05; 2.16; 2.64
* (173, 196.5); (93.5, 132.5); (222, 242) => 0.00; 2.16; 2.41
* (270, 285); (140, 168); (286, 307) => -0.02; 1.73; 2.7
